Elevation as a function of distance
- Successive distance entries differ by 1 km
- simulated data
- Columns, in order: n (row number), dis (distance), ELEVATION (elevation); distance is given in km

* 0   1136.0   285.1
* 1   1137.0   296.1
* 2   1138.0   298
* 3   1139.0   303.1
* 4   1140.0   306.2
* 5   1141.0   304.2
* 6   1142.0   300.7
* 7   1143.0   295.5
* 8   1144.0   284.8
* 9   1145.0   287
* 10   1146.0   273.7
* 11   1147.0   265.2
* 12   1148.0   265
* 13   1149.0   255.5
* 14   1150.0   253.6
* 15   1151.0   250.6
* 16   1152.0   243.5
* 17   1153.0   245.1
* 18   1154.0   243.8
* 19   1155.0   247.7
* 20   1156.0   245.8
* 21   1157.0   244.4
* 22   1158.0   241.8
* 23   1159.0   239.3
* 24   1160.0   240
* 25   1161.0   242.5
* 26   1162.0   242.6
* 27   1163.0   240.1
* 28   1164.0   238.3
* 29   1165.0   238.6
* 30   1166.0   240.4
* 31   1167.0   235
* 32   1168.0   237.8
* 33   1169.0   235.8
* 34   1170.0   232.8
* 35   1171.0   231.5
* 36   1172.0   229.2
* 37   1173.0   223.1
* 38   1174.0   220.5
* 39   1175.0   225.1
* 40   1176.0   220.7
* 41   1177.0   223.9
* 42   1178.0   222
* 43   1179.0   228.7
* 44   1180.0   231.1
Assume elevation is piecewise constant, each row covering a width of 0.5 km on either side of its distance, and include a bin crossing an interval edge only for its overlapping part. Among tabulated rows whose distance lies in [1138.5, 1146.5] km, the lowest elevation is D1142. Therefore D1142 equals 273.7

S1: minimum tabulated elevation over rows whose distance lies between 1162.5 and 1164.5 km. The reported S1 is 238.3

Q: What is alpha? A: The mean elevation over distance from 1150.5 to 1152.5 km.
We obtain 247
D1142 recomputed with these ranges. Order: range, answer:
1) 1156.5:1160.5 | 239.3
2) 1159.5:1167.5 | 235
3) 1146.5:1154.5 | 243.5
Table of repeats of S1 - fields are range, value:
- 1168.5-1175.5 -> 220.5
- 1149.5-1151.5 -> 250.6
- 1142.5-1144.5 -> 284.8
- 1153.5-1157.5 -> 243.8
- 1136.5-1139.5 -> 296.1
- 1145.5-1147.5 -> 265.2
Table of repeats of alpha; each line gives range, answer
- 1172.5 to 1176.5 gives 222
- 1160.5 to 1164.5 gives 241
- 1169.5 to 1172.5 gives 231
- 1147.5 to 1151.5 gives 256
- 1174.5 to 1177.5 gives 223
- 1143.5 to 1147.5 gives 278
